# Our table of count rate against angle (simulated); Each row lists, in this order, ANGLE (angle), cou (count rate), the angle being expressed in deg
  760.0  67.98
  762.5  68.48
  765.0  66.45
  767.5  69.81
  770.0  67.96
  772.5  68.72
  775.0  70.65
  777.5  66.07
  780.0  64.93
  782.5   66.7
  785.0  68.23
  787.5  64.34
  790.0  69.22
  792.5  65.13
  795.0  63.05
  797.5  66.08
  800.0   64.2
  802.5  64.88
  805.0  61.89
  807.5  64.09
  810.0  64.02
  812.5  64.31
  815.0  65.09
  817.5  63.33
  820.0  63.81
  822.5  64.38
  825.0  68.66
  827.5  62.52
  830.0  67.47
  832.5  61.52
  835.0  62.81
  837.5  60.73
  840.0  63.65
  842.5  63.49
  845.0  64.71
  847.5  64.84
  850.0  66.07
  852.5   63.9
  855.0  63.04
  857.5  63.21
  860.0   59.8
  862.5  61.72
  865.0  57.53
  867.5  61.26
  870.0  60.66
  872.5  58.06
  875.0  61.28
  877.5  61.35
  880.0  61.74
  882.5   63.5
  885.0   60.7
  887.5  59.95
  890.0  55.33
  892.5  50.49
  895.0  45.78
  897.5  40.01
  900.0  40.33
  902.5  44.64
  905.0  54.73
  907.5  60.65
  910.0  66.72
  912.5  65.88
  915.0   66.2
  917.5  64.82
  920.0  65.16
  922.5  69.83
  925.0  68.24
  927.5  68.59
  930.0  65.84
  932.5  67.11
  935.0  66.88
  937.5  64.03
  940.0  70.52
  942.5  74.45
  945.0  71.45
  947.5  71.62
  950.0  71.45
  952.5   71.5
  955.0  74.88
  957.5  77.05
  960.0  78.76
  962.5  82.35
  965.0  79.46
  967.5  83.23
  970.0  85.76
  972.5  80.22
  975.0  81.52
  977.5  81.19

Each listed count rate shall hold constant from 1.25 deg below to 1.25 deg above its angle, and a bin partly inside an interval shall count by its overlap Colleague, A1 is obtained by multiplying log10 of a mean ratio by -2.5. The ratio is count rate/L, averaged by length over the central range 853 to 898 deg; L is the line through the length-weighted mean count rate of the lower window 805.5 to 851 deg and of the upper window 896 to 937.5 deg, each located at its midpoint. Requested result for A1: 0.07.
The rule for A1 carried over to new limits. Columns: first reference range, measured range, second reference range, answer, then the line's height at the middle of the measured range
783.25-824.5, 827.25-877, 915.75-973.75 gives 0.09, 67.5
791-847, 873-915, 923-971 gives 0.23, 69.4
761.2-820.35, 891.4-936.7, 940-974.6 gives 0.24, 74.1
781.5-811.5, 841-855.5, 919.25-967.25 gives 0.05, 67.5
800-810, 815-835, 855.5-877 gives -0.03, 62.7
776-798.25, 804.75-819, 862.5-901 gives -0.01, 63.4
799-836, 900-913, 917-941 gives 0.18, 66.5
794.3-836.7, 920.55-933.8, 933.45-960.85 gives 0.05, 70.7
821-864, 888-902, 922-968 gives 0.40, 68.1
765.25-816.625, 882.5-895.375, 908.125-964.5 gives 0.22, 68.8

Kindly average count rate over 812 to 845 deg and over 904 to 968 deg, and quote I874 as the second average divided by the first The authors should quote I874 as 1.09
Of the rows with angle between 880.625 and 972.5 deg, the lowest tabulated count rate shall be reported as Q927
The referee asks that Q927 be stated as 40.01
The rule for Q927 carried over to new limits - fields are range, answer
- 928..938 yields 64.03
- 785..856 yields 60.73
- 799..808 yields 61.89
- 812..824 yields 63.33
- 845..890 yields 55.33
